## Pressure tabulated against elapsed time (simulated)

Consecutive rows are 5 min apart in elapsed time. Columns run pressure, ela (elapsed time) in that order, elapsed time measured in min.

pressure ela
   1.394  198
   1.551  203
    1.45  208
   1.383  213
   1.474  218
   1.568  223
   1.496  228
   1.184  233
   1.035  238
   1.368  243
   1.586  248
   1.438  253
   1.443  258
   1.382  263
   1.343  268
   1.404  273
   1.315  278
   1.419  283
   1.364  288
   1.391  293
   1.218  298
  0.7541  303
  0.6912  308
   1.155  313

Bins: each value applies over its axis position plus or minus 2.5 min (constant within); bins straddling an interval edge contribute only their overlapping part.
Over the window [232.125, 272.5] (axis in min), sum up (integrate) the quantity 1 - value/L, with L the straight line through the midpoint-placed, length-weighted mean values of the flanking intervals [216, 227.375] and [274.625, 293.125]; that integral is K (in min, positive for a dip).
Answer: 2.45 min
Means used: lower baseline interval 1.52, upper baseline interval 1.37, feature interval 1.36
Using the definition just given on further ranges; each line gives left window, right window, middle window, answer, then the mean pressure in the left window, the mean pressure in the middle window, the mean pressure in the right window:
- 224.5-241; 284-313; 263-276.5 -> -2.2 min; 1.26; 1.37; 1.11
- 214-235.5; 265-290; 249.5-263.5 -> -0.5 min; 1.43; 1.44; 1.37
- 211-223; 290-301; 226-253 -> 1.3 min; 1.46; 1.34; 1.28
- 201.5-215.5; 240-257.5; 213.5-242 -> 1.9 min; 1.45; 1.35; 1.45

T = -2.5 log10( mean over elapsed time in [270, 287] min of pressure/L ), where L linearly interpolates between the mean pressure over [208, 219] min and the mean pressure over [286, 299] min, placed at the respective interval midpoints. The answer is -0.02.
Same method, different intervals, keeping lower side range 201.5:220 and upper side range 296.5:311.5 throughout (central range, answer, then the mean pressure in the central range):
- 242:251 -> -0.20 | 1.49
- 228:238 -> 0.09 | 1.22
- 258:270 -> -0.22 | 1.38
